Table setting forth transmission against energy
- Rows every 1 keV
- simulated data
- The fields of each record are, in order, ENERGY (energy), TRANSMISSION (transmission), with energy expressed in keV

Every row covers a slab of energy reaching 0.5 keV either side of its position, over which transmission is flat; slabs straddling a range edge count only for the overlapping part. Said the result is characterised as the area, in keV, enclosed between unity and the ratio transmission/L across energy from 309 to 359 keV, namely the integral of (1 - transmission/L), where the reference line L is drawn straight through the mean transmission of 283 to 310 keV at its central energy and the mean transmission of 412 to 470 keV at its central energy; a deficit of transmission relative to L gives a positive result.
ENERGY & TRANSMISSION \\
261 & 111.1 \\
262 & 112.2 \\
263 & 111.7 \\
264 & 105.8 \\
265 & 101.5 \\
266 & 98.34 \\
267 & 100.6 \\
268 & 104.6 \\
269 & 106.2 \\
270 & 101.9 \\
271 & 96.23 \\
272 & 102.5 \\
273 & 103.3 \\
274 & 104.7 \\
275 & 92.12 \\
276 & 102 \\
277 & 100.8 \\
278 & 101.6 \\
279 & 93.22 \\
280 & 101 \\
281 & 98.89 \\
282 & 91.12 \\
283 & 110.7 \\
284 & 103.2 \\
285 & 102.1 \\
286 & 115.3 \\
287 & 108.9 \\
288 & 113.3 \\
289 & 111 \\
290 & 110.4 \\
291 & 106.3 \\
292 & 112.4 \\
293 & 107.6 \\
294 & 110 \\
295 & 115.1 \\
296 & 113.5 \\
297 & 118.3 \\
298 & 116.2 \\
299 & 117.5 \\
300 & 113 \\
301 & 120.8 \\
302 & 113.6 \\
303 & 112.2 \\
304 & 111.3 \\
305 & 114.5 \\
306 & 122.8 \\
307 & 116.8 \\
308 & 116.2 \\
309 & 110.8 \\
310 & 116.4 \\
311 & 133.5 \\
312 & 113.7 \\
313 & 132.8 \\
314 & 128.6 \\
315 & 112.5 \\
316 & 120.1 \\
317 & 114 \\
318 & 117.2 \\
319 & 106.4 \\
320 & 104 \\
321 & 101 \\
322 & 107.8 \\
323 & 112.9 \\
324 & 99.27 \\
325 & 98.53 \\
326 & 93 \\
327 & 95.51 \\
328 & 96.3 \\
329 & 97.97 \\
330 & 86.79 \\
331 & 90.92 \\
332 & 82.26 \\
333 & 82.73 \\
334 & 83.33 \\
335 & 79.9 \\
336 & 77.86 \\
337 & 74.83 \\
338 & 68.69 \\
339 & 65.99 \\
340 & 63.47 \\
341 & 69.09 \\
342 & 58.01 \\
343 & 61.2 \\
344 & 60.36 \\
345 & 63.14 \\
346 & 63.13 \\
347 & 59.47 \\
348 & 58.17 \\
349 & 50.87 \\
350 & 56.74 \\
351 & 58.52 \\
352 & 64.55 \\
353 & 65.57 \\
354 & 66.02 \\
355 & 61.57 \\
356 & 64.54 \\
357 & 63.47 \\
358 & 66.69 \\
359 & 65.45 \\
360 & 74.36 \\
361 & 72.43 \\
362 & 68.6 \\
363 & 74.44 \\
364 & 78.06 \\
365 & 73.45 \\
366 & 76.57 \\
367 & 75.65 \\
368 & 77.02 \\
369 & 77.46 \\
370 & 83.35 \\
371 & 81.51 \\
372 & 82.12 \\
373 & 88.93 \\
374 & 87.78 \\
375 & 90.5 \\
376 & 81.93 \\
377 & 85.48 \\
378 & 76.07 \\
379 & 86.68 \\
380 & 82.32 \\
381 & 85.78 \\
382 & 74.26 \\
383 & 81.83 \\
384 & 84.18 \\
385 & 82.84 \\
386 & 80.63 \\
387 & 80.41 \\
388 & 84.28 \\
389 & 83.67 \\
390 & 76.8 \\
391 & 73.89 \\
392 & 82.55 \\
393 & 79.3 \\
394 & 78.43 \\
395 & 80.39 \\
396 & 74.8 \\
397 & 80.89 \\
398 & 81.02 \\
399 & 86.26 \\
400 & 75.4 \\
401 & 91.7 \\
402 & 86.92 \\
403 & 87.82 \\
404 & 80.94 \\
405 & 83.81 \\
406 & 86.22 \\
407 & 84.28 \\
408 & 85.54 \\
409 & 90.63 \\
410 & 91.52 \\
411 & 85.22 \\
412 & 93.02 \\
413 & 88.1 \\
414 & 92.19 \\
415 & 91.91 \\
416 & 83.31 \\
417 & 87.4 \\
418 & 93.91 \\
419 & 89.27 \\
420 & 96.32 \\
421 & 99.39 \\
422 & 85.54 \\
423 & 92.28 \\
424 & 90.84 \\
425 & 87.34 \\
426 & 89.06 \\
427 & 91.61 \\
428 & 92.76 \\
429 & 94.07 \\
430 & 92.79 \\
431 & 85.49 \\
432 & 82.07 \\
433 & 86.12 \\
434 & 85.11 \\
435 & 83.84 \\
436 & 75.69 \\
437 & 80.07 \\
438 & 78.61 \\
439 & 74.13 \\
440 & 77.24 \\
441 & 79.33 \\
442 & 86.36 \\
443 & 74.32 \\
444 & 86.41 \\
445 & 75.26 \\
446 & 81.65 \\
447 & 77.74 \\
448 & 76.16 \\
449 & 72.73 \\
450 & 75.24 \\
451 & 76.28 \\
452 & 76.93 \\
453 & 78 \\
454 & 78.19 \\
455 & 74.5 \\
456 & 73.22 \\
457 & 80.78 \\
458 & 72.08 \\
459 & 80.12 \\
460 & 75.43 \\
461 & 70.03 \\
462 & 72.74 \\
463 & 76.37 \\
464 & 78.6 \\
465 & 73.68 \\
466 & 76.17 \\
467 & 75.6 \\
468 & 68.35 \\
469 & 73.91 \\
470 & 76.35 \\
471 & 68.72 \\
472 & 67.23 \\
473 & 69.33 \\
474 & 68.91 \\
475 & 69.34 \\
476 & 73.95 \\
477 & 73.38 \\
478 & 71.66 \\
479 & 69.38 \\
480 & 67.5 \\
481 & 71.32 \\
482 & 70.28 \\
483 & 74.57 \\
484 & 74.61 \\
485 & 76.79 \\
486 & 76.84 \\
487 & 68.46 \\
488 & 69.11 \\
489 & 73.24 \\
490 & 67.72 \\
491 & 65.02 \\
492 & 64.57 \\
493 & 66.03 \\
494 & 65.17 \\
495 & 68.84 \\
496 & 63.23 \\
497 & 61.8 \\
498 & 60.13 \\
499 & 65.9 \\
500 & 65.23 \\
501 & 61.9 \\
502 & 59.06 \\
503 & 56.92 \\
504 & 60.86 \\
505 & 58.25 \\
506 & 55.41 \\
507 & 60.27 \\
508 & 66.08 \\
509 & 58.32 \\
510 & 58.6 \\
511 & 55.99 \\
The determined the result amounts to 9.6 keV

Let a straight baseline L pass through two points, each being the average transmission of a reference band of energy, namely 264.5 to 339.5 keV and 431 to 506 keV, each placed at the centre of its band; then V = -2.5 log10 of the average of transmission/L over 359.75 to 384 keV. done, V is 0.141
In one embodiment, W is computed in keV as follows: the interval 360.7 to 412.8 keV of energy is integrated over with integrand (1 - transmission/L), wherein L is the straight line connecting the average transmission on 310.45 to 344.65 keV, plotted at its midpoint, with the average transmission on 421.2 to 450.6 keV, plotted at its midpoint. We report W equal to 3.6 keV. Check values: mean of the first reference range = 93.7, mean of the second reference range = 83.2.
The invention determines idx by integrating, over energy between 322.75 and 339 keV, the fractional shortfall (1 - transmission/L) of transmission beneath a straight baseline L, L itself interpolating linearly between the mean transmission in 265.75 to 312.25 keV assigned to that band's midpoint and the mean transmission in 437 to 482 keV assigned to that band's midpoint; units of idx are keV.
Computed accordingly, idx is 2.1 keV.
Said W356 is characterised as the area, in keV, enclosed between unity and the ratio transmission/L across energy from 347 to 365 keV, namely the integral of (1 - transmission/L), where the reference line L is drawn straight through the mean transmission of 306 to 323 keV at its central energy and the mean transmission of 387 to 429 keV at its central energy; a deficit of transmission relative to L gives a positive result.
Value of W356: 6.5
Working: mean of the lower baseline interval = 116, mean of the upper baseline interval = 86.3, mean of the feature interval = 65.4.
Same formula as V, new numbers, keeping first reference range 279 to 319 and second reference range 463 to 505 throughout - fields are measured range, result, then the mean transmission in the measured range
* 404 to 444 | -0.04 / 86.8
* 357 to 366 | 0.34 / 71.5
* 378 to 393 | 0.14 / 81.2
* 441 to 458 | -0.01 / 77.6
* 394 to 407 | 0.08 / 82.9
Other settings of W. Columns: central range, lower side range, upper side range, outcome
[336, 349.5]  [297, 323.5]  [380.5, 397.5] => 5.0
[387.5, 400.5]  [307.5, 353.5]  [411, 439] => 1.2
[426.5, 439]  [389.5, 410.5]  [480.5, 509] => -1.3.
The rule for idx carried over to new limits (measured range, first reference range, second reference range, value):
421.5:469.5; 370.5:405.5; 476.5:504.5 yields -3.8 keV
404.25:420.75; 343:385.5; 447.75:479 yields -3.5 keV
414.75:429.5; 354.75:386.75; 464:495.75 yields -3.2 keV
